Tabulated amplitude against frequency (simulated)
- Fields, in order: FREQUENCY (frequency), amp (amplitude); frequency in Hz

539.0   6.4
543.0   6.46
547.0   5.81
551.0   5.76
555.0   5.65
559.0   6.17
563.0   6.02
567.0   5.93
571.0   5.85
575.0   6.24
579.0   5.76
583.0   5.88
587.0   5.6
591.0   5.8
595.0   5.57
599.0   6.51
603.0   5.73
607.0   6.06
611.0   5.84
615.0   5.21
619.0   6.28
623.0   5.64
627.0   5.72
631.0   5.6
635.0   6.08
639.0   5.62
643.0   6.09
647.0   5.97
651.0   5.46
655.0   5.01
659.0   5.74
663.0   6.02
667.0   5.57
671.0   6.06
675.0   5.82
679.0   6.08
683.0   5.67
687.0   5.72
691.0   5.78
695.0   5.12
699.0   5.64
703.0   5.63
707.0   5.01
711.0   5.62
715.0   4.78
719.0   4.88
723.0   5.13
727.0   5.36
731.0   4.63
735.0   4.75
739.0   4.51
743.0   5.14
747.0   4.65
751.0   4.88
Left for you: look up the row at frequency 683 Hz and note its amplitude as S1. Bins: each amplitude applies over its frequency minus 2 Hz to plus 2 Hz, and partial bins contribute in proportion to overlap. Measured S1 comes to 5.67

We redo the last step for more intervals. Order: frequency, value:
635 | 6.08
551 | 5.76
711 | 5.62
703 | 5.63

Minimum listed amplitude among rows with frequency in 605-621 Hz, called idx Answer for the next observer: 5.21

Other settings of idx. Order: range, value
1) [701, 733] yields 4.63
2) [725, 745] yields 4.51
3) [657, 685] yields 5.57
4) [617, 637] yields 5.6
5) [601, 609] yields 5.73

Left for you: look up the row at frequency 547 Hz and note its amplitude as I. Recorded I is 5.81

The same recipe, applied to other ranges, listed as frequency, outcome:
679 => 6.08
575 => 6.24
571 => 5.85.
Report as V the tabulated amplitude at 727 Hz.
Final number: 5.36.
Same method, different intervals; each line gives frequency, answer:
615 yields 5.21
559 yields 6.17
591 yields 5.8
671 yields 6.06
